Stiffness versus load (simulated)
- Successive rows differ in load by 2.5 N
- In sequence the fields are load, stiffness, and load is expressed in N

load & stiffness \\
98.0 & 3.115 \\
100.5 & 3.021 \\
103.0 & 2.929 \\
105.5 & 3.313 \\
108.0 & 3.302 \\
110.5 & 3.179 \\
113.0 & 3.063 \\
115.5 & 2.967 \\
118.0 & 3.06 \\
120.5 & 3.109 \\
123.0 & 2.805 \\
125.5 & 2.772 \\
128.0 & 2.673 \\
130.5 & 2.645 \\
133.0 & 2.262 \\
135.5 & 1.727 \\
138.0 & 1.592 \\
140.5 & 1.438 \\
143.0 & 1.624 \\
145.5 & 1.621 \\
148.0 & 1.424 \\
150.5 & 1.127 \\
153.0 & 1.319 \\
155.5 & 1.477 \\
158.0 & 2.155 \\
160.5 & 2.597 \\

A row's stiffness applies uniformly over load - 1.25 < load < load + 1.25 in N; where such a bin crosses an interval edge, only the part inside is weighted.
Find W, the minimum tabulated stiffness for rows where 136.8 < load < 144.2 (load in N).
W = 1.438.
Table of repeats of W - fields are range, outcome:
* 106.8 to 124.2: 2.805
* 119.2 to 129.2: 2.673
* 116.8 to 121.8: 3.06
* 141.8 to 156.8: 1.127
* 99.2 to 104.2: 2.929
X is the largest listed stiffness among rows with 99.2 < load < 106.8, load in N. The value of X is 3.313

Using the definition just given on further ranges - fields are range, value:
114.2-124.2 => 3.109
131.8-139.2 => 2.262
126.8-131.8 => 2.673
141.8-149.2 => 1.624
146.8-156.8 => 1.477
